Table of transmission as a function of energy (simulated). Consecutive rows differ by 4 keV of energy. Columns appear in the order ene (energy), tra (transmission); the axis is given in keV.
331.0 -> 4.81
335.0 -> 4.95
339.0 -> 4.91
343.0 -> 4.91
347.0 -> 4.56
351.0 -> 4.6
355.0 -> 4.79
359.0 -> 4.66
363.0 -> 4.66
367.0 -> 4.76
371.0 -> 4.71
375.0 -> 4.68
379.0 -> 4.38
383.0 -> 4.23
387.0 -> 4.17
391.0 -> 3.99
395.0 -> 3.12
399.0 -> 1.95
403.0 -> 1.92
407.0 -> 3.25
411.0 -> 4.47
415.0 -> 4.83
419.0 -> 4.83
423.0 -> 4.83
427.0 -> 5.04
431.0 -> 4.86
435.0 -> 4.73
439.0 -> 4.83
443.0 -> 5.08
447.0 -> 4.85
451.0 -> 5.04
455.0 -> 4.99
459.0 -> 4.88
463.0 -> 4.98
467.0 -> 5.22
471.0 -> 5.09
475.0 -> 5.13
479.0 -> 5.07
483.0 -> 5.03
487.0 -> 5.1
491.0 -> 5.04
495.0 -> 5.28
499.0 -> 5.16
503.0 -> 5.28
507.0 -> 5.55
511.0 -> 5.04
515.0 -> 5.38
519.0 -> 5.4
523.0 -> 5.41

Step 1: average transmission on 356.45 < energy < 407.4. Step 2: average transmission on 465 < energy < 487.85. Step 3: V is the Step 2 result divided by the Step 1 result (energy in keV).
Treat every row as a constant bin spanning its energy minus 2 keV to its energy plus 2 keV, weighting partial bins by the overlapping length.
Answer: 1.3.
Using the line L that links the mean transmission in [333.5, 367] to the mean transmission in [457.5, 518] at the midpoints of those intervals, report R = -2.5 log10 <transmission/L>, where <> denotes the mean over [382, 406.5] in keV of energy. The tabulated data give 0.46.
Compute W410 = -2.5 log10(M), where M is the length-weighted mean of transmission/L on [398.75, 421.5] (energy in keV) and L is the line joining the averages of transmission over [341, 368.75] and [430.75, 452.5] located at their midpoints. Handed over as 0.29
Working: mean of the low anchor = 4.71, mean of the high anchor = 4.9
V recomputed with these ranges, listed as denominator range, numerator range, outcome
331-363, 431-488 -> 1.05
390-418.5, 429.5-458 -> 1.44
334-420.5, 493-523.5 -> 1.25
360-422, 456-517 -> 1.28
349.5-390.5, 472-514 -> 1.14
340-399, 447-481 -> 1.15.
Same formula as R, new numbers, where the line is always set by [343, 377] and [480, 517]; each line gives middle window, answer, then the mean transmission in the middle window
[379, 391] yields 0.14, 4.2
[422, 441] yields 0.02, 4.86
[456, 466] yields 0.02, 4.96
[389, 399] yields 0.43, 3.23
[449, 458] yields 0.01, 5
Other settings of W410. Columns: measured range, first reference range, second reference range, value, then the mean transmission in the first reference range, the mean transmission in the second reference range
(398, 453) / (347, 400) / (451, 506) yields 0.08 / 4.26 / 5.1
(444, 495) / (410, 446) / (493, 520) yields 0.01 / 4.84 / 5.29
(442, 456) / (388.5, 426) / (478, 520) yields -0.13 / 3.73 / 5.21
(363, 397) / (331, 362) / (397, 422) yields -0.03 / 4.77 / 3.59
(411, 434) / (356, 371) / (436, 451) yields 0.01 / 4.7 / 4.92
